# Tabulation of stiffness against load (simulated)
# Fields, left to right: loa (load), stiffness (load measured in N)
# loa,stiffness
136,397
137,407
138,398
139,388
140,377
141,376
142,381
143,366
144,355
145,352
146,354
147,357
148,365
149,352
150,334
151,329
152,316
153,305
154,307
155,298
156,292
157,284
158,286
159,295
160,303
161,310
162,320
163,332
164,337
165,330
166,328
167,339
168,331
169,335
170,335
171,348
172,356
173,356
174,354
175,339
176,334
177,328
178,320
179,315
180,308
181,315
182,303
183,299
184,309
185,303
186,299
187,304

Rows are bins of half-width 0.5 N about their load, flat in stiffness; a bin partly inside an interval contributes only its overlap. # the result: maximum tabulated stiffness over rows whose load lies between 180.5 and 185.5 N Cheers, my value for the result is 315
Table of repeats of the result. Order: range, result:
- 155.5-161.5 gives 310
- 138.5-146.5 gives 388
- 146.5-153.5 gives 365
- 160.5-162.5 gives 320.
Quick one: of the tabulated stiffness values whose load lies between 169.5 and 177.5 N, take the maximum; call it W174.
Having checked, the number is 356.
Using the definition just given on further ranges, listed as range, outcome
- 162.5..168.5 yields 339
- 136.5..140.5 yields 407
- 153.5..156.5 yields 307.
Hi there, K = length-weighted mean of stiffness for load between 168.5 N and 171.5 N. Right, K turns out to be 339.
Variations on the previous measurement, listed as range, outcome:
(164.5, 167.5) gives 332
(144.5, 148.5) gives 357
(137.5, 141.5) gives 385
